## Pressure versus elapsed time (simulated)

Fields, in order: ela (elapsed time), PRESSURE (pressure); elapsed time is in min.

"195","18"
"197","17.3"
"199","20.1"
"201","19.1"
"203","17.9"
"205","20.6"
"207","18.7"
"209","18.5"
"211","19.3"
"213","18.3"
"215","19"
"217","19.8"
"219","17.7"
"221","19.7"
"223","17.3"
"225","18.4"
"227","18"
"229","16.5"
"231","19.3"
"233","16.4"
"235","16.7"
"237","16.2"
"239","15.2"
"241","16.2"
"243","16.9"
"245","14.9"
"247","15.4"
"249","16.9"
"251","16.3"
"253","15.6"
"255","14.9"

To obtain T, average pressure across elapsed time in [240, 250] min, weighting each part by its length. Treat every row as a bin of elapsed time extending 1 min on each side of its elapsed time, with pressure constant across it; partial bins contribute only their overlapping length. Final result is 16.1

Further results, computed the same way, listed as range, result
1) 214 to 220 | 18.8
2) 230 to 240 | 16.8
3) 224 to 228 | 18.2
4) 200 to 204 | 18.5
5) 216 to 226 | 18.6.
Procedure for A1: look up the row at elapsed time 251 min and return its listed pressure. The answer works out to 16.3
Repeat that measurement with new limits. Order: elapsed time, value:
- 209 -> 18.5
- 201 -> 19.1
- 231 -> 19.3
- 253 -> 15.6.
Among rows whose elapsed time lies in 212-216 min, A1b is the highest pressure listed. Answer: 19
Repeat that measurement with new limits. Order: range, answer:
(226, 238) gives 19.3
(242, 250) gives 16.9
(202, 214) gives 20.6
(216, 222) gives 19.8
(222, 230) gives 18.4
